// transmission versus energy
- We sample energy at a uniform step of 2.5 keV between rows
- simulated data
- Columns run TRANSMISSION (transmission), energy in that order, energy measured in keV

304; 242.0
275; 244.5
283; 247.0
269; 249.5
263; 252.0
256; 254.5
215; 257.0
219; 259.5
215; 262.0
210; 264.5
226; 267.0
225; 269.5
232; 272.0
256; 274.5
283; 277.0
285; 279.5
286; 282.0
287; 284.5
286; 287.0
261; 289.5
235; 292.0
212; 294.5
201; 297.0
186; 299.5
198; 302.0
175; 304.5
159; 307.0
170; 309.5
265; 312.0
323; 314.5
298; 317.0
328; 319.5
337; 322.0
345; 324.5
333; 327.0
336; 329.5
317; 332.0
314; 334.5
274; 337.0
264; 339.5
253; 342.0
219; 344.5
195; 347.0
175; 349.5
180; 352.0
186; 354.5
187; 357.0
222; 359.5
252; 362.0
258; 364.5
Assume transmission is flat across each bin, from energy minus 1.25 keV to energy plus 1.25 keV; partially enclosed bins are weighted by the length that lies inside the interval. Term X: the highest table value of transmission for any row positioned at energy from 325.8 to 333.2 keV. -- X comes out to 336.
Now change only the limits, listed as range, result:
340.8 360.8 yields 253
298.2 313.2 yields 265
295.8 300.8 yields 201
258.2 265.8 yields 219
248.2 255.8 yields 269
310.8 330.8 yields 345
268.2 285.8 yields 287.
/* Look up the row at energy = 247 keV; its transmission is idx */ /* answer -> 283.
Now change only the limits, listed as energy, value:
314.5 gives 323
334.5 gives 314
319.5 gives 328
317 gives 298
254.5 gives 256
